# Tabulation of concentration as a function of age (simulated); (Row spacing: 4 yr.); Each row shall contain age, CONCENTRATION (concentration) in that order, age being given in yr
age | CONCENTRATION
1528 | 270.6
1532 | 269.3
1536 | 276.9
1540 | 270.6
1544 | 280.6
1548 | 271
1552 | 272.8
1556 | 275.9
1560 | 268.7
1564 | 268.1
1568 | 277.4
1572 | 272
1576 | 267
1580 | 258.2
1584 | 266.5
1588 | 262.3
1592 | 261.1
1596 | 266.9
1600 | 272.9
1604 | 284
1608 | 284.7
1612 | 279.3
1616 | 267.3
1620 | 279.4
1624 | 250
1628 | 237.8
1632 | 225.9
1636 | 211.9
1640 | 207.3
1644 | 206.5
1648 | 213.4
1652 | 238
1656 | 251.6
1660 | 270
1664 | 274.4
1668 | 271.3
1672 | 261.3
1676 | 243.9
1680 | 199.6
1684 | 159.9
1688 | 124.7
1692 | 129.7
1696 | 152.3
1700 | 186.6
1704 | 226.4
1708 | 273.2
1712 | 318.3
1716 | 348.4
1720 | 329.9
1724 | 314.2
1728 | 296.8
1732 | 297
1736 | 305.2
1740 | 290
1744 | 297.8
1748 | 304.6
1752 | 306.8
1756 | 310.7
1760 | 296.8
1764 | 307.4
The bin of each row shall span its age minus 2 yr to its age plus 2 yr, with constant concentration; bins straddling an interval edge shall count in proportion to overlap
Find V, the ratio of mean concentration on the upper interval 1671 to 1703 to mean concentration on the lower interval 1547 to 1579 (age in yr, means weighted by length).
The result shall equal 0.67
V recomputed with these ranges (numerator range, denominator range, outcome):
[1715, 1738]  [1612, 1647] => 1.32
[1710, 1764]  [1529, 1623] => 1.14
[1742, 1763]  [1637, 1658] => 1.36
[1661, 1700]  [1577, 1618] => 0.75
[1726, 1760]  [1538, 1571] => 1.10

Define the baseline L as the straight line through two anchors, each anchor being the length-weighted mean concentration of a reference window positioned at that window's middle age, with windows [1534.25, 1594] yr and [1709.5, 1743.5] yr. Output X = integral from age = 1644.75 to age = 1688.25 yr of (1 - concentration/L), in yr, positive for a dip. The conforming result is 9.4 yr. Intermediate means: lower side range 270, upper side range 311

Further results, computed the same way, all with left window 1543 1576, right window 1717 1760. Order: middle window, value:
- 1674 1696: 9.4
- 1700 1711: 2.0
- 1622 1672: 8.6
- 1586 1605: 0.7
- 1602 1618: 0.2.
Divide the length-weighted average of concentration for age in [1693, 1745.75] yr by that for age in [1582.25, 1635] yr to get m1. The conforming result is 1.05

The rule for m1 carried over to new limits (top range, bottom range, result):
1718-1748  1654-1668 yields 1.14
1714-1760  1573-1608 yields 1.15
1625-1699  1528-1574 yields 0.79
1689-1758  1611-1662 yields 1.14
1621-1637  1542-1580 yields 0.87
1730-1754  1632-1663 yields 1.31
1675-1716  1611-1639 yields 0.84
